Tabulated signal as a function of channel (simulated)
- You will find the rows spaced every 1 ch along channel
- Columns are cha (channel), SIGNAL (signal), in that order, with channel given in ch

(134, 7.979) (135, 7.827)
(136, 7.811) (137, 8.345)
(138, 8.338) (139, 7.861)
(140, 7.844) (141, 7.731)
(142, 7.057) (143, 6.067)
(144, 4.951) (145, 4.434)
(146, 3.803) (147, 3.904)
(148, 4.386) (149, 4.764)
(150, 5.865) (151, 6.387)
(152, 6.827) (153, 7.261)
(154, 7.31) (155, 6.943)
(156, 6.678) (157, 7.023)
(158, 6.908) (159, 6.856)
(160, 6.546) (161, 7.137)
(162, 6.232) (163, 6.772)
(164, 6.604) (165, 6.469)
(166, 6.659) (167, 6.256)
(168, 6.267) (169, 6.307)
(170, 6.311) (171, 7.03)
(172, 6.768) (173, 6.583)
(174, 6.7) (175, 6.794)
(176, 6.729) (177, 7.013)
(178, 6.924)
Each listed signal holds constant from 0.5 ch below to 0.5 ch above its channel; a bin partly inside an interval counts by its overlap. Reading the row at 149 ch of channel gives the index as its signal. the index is 4.764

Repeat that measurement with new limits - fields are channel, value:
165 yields 6.469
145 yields 4.434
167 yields 6.256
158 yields 6.908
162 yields 6.232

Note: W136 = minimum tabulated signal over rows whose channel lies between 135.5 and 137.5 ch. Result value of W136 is 7.811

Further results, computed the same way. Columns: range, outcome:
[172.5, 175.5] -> 6.583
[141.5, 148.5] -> 3.803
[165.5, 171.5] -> 6.256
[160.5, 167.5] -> 6.232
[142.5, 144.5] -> 4.951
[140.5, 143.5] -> 6.067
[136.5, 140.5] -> 7.844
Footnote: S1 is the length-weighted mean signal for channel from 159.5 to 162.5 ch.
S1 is 6.64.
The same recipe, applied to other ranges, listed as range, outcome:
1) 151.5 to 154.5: 7.13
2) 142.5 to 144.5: 5.51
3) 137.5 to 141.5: 7.94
